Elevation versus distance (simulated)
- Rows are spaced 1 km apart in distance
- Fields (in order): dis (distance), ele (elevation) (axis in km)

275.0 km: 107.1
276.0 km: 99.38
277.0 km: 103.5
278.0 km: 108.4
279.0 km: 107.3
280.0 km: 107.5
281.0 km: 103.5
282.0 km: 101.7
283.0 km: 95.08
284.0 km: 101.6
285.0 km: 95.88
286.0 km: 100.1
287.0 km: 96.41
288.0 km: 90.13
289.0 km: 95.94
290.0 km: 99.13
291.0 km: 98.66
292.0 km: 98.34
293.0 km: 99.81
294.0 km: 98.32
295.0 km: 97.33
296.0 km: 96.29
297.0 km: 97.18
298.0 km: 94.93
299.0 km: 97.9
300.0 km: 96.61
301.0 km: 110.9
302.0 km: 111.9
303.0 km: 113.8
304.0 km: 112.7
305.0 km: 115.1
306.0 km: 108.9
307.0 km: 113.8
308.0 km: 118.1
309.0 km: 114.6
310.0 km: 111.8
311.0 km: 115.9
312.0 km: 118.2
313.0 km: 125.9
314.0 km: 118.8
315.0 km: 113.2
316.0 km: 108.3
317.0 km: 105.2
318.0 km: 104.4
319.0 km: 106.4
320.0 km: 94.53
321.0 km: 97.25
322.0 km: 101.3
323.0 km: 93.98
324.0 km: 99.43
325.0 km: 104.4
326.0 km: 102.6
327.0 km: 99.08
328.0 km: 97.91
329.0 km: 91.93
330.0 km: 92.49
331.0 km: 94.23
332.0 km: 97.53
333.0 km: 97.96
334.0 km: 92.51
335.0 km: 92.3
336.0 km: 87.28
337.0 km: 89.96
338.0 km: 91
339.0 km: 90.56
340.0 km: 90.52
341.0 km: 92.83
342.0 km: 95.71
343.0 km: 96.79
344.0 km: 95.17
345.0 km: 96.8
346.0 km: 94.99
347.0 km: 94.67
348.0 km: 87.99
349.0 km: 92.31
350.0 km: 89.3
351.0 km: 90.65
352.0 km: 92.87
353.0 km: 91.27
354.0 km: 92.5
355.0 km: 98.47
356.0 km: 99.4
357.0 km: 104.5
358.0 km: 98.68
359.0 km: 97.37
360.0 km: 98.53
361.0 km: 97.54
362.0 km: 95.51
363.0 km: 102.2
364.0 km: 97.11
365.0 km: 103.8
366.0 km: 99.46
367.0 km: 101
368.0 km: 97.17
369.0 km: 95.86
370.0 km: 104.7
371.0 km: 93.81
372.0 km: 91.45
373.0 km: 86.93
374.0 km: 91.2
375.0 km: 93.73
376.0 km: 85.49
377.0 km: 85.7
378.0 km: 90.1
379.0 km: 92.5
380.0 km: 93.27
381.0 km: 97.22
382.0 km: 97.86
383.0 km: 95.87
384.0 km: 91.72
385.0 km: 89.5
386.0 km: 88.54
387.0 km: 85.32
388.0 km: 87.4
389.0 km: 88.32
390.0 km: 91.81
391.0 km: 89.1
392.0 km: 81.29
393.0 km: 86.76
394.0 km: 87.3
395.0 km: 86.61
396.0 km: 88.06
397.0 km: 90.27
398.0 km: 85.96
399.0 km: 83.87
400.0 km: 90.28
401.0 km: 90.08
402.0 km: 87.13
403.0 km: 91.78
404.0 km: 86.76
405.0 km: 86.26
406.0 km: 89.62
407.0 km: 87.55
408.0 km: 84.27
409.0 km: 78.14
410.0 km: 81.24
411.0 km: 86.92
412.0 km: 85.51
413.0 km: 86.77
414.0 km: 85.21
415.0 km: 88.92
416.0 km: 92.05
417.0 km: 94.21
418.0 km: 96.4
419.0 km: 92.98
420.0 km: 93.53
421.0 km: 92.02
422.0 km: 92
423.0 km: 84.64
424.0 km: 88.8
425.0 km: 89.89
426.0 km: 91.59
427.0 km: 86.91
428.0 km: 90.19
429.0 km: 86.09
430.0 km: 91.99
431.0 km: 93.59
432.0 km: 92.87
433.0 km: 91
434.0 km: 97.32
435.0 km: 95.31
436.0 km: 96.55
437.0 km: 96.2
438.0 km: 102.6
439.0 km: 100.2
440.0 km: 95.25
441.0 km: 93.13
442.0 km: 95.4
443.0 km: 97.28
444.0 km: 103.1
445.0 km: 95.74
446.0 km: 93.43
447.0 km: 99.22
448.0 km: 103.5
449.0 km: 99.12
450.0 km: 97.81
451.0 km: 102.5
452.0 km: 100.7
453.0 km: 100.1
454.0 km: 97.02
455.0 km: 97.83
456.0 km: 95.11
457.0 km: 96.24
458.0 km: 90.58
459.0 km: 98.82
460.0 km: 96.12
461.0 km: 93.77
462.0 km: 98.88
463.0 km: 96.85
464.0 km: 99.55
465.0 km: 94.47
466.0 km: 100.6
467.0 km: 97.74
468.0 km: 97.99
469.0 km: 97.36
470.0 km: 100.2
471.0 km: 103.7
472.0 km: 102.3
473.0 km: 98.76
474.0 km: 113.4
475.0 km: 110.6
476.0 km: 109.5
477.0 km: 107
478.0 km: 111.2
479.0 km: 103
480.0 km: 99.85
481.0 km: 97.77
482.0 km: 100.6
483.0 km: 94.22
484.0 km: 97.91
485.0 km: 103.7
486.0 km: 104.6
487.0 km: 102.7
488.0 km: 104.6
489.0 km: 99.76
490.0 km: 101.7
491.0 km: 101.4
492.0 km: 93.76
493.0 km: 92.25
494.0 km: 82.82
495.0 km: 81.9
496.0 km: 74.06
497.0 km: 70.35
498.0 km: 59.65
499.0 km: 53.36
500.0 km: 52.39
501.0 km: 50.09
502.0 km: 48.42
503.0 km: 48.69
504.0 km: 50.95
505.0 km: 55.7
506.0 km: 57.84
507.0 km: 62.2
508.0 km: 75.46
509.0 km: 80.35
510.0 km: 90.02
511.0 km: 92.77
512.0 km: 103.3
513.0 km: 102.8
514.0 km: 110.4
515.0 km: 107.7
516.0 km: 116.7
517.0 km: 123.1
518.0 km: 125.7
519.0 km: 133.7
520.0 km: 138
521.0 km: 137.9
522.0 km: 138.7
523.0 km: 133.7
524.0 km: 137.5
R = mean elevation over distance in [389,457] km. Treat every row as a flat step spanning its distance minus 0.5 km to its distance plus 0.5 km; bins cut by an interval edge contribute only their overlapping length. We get 91.8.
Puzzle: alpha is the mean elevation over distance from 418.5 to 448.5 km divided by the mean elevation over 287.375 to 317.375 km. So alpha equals 0.88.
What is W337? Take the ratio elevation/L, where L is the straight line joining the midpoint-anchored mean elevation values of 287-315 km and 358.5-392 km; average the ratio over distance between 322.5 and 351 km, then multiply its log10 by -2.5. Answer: 0.066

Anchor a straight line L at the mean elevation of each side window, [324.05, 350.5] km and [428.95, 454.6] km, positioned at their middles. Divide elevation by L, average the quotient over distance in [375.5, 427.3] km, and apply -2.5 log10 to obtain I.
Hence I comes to 0.08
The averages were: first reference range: 94.3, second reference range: 97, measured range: 88.9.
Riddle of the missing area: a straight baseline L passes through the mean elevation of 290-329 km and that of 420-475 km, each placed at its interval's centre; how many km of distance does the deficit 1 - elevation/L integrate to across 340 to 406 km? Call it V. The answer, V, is 5.6 km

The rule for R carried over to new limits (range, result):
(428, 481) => 98.5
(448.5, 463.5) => 97.4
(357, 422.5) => 91.3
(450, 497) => 98.5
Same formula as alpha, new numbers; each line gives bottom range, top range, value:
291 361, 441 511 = 0.91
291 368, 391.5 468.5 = 0.92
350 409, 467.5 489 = 1.12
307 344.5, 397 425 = 0.87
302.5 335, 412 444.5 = 0.88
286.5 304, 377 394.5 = 0.90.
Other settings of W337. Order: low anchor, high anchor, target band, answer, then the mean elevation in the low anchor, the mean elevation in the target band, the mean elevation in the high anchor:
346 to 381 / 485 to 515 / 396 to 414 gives 0.05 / 94.9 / 86.6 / 80.3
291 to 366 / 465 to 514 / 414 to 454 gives -0.02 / 100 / 94.6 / 88.6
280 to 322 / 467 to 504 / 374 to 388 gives 0.08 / 105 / 91.2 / 90.4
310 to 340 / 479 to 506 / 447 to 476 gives -0.17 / 101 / 99.5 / 81.6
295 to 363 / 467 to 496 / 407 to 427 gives 0.13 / 100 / 88.6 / 100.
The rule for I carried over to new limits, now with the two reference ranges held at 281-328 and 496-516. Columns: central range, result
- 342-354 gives 0.05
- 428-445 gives -0.14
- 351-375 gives -0.02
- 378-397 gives 0.02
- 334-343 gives 0.08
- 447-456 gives -0.21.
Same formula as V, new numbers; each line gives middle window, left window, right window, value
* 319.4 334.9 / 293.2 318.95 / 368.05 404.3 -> 1.0 km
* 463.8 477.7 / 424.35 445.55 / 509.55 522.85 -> 0.3 km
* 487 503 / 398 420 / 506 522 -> 3.9 km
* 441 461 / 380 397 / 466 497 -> -0.3 km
